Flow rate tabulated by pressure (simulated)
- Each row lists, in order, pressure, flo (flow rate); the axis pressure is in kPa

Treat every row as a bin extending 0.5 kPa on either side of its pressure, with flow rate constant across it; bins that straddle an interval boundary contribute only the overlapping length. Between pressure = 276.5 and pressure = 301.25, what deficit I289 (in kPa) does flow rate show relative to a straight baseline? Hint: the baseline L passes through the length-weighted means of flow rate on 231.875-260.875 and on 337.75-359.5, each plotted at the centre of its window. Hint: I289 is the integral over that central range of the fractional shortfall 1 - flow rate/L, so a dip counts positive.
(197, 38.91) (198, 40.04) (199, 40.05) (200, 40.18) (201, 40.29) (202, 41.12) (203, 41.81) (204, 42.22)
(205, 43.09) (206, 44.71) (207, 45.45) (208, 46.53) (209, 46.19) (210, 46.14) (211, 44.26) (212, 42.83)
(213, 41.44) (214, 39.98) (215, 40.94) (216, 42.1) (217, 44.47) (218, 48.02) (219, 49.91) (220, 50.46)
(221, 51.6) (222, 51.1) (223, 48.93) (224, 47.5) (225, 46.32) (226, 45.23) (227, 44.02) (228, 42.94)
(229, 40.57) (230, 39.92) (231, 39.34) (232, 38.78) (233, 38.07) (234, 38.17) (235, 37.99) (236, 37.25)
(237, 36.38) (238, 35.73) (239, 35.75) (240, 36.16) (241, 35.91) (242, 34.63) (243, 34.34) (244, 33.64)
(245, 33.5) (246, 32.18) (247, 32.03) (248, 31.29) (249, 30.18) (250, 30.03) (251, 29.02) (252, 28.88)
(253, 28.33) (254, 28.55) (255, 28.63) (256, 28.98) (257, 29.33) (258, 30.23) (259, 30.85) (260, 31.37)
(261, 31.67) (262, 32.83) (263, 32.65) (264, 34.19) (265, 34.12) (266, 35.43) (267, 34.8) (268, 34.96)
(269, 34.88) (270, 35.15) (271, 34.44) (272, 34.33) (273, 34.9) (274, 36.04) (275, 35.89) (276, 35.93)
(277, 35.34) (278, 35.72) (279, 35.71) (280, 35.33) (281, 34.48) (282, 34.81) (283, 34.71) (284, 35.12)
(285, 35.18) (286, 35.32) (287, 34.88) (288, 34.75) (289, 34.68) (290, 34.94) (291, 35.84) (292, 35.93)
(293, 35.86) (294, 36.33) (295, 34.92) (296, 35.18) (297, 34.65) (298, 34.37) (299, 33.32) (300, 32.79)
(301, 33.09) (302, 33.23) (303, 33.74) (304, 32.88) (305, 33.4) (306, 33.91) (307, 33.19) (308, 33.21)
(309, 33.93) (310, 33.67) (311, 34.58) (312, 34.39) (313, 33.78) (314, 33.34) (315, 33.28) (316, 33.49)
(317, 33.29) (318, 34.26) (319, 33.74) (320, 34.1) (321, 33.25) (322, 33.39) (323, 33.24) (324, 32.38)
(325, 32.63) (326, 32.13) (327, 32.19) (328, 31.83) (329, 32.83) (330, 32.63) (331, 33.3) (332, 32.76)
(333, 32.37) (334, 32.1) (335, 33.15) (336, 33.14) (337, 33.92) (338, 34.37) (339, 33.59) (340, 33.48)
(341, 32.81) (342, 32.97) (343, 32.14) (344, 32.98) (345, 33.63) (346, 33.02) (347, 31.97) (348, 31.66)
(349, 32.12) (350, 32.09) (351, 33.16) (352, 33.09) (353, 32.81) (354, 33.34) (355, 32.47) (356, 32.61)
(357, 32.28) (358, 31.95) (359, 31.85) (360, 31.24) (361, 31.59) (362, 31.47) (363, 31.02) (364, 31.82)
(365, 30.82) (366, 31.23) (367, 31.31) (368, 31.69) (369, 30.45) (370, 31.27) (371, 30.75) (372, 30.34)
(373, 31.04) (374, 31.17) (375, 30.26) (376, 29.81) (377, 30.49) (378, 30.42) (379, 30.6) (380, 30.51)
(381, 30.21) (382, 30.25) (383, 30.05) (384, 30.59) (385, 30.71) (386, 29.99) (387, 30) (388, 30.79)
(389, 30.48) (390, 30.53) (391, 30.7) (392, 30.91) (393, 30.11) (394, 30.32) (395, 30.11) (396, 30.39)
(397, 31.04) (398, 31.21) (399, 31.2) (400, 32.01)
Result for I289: -1.61 kPa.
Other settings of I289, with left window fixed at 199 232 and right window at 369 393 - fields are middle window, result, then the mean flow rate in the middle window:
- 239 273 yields 6.99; 32.4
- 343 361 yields 0.25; 32.5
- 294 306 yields 1.07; 33.9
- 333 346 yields 0.30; 33.2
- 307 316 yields 0.63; 33.7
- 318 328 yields 0.65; 33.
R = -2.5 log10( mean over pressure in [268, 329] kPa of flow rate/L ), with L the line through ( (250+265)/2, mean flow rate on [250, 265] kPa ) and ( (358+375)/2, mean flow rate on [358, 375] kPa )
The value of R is -0.12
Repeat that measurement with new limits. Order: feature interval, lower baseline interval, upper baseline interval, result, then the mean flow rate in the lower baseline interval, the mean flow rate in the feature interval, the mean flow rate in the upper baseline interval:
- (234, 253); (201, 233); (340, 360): 0.24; 44.3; 33.6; 32.6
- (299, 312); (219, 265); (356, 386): 0.01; 36.5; 33.5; 30.9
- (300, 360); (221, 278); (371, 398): -0.02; 35.7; 33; 30.5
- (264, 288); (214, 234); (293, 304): 0.07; 44.5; 35.1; 34.2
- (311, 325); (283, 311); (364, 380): 0.00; 34.4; 33.5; 30.8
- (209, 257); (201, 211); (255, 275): 0.01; 44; 38.8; 33.2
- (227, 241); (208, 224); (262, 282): 0.11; 46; 38.4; 34.9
